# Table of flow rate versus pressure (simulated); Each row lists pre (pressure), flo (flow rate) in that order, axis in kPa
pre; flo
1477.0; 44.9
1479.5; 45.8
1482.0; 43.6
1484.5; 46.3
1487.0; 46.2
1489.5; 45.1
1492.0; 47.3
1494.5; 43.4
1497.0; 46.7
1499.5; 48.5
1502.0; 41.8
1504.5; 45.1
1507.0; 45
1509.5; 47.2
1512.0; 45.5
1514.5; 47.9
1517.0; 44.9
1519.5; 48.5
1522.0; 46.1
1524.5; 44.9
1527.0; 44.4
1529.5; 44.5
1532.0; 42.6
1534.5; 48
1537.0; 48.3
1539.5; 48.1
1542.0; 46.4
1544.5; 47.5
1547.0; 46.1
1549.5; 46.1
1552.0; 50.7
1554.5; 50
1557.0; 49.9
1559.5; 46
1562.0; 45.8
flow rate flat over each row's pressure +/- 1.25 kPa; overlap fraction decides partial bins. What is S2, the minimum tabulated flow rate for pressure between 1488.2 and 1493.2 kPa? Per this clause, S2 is 45.1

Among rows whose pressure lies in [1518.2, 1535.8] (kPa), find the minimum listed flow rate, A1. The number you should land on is 42.6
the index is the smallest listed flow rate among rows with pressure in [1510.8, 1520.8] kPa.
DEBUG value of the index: 44.9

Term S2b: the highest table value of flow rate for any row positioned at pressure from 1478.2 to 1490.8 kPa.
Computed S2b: 46.3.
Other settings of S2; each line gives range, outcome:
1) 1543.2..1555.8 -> 46.1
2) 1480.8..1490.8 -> 43.6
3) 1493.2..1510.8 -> 41.8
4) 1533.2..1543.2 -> 46.4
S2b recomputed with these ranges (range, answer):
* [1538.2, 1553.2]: 50.7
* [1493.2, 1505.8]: 48.5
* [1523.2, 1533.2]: 44.9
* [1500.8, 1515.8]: 47.9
